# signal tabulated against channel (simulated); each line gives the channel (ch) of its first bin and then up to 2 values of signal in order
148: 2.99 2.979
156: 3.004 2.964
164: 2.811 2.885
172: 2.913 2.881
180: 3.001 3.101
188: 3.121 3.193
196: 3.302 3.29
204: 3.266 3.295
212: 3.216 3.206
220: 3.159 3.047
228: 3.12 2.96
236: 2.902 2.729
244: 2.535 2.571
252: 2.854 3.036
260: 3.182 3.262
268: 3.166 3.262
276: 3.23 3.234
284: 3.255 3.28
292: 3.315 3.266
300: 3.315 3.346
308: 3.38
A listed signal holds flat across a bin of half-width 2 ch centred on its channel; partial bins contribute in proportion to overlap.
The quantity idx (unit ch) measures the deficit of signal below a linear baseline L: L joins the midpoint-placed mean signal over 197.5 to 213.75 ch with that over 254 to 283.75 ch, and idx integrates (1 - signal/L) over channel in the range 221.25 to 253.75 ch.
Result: 3.9 ch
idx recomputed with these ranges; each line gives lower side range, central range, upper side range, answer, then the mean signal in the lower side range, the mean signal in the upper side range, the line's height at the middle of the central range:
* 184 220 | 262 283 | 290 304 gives 0.3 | 3.22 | 3.31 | 3.28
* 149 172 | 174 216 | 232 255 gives -4.6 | 2.93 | 2.75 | 2.86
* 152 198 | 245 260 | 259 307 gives 1.6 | 3.01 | 3.26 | 3.19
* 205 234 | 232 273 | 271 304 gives 3.4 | 3.15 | 3.27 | 3.21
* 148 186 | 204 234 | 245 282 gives -1.3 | 2.95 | 3.07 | 3.02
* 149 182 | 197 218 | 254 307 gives -1.5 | 2.93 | 3.24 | 3.05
